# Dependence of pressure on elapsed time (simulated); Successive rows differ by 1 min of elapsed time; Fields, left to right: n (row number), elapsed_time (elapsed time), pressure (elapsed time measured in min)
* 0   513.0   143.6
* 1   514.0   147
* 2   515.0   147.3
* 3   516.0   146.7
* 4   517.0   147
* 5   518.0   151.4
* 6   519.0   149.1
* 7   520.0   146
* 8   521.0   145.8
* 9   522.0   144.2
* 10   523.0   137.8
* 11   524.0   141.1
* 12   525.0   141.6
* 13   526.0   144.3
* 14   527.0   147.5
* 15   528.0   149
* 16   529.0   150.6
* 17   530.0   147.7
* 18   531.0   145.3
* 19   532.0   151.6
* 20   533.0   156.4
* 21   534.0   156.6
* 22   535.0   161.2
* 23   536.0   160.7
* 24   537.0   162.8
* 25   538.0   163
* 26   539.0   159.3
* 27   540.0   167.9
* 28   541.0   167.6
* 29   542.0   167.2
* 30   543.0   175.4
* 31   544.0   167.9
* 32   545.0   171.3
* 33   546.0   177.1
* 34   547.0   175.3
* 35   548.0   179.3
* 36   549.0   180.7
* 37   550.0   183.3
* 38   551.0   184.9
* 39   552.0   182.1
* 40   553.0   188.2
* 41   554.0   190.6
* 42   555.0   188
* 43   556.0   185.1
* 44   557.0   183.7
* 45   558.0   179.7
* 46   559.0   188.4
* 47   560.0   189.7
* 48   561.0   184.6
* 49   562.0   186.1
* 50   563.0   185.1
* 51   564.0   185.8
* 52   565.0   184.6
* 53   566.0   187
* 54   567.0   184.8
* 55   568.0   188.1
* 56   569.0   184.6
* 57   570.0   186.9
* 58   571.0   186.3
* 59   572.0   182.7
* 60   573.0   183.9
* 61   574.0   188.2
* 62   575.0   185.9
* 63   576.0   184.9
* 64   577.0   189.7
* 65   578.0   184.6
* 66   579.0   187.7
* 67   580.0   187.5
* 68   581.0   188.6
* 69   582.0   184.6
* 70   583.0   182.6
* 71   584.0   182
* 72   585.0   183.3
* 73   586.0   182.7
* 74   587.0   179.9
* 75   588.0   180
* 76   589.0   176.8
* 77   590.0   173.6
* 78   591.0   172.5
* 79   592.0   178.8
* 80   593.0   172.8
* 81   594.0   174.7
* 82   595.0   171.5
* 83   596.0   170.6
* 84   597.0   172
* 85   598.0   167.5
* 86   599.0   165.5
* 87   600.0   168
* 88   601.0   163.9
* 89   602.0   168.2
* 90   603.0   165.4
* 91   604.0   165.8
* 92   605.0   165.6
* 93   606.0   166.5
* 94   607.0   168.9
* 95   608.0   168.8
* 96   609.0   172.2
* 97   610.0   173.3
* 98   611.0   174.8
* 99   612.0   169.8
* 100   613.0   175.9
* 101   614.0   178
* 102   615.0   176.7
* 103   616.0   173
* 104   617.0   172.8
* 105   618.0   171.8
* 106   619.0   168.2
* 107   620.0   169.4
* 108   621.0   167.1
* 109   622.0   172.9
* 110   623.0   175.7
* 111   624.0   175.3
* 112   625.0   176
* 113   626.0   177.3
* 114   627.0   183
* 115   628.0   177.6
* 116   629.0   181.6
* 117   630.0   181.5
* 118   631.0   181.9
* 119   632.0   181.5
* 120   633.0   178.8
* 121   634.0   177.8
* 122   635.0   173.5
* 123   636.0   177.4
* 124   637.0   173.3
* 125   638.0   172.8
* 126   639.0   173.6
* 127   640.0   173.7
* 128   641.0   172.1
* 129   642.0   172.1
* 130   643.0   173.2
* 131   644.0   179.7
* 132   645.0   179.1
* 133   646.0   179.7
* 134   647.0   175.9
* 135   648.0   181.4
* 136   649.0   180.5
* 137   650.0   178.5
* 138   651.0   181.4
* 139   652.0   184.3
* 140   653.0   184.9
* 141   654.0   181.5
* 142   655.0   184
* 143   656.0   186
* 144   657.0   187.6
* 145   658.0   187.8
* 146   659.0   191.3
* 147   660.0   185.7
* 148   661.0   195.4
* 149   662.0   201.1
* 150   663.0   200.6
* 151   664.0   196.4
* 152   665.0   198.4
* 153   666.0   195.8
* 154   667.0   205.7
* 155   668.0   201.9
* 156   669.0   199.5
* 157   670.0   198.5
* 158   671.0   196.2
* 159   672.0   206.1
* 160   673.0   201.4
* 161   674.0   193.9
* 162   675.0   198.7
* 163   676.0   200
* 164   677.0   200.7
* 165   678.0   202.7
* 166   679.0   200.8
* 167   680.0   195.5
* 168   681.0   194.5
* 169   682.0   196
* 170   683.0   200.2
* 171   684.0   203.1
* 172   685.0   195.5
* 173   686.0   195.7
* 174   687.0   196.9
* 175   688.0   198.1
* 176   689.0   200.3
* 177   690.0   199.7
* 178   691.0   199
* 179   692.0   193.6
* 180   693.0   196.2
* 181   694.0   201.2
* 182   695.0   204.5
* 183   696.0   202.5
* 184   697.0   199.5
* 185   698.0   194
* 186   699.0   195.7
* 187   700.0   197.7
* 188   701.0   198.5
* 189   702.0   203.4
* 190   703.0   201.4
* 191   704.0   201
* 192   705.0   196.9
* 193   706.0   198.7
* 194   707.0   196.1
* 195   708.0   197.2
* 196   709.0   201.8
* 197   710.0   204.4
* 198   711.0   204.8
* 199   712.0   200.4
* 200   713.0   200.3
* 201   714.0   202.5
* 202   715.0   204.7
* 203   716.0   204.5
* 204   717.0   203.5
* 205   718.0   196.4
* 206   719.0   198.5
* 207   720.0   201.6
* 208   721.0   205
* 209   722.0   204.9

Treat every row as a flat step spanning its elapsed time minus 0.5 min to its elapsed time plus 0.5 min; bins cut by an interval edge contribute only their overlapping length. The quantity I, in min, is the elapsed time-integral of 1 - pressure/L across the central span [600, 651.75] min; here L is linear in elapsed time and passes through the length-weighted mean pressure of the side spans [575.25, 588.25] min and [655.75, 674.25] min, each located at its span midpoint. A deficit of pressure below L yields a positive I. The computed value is 4.47 min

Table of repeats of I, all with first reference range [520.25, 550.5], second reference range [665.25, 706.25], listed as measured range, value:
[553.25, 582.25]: -3.18 min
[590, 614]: 0.88 min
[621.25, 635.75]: 0.47 min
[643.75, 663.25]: 0.55 min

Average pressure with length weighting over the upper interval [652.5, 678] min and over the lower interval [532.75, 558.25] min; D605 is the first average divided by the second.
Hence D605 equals 1.1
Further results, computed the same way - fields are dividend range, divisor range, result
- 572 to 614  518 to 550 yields 1.11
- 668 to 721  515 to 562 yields 1.21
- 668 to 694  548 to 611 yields 1.10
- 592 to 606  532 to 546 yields 1.03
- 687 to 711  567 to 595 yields 1.09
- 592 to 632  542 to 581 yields 0.94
